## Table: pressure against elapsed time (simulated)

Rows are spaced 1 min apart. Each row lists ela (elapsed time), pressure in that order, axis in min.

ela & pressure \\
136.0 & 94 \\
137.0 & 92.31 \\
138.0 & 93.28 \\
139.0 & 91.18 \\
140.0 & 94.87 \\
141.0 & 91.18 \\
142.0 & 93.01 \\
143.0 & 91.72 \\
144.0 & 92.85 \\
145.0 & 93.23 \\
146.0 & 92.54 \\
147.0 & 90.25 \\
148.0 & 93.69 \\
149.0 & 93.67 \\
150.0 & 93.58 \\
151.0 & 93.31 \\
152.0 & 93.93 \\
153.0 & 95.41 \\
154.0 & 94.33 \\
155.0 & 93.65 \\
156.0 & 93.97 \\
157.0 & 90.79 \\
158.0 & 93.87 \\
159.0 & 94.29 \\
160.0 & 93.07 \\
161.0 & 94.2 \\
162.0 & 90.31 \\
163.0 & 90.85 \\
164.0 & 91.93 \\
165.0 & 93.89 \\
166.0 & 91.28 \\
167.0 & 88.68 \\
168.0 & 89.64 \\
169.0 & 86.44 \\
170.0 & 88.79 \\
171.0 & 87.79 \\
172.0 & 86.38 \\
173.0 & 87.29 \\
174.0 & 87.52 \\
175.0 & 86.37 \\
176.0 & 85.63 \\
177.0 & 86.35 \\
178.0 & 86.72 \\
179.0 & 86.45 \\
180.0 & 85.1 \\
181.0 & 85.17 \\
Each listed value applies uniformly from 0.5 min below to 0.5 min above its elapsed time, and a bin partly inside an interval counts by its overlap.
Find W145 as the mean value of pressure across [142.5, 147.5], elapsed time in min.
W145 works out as 92.1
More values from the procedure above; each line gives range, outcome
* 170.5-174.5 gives 87.2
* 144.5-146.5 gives 92.9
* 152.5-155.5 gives 94.5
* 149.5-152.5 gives 93.6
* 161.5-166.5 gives 91.7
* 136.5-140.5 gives 92.9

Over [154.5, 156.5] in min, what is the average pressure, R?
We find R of 93.8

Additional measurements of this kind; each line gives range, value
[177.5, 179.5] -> 86.6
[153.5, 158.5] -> 93.3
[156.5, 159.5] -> 93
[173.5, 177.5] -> 86.5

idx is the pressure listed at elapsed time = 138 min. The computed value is 93.28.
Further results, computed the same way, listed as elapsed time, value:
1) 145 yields 93.23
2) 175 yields 86.37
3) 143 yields 91.72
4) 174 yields 87.52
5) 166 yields 91.28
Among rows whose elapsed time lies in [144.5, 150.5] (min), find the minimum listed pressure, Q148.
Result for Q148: 90.25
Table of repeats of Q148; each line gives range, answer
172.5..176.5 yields 85.63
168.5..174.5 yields 86.38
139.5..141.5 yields 91.18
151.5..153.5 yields 93.93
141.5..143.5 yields 91.72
